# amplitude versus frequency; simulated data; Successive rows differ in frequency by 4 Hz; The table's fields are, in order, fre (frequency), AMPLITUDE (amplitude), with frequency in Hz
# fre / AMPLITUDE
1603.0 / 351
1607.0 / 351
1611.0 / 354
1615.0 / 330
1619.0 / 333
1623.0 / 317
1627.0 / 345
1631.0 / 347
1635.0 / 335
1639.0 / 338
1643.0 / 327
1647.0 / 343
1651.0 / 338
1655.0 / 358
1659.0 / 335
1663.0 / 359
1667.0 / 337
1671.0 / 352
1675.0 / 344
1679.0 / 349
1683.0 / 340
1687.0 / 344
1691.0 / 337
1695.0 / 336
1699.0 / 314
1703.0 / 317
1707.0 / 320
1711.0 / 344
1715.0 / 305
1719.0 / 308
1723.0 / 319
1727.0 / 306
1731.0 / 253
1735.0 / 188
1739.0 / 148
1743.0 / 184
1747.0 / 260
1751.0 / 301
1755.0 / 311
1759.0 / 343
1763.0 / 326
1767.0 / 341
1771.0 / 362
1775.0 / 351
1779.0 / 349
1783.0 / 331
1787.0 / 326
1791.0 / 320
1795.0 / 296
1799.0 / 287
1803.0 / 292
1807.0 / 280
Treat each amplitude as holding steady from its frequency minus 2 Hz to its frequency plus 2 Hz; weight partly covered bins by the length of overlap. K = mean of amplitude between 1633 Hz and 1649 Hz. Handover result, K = 336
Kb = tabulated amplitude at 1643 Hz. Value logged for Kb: 327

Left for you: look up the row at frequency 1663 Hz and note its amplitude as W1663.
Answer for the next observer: 359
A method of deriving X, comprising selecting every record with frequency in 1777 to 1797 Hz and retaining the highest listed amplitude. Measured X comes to 349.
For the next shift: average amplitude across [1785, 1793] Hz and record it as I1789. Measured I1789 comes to 323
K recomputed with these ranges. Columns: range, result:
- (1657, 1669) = 344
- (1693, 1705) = 322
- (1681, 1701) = 334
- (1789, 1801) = 301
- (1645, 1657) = 346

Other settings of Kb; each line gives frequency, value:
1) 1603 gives 351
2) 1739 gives 148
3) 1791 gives 320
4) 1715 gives 305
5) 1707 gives 320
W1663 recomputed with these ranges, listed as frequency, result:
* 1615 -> 330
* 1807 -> 280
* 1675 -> 344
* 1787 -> 326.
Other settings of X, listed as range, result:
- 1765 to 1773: 362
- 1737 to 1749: 260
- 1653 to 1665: 359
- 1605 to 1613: 354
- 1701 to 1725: 344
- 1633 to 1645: 338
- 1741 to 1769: 343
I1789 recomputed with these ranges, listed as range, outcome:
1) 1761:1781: 346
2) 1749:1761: 318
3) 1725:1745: 216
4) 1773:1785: 344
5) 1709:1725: 319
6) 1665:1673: 344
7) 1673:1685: 344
